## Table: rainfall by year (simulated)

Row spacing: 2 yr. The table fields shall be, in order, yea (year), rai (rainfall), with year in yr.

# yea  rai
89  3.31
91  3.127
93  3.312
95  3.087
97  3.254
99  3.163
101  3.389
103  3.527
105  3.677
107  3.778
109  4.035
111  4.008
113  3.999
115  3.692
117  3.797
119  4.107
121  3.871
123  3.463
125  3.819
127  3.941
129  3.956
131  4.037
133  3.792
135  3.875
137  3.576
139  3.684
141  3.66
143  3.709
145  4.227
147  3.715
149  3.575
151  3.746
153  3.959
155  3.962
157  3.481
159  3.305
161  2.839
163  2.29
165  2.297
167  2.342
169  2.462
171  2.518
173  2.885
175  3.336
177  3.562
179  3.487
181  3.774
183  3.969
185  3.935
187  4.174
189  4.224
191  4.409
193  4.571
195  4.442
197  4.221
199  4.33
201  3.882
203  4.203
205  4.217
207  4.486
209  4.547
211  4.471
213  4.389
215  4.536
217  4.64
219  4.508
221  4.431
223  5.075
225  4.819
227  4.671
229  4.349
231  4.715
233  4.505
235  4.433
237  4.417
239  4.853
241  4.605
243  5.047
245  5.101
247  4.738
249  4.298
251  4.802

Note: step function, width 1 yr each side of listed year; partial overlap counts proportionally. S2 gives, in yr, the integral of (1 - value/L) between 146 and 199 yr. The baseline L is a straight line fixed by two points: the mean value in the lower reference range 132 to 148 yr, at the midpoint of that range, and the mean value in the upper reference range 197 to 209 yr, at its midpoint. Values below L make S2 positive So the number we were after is 6.5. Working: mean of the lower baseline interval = 3.78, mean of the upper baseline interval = 4.25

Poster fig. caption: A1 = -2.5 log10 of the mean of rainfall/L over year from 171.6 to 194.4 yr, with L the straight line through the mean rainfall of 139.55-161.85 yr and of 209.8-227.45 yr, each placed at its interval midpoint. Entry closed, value 0.08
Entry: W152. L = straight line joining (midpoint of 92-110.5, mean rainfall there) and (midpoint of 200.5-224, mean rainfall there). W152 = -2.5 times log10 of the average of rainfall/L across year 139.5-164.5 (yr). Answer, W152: 0.12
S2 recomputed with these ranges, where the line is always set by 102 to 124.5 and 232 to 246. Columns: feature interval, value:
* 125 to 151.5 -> 1.21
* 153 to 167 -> 3.70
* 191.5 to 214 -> 0.54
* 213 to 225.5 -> -0.19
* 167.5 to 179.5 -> 3.54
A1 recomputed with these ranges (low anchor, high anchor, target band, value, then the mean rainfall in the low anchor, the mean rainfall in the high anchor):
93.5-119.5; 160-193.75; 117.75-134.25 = -0.09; 3.64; 3.35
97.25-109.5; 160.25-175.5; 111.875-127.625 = -0.16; 3.56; 2.59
